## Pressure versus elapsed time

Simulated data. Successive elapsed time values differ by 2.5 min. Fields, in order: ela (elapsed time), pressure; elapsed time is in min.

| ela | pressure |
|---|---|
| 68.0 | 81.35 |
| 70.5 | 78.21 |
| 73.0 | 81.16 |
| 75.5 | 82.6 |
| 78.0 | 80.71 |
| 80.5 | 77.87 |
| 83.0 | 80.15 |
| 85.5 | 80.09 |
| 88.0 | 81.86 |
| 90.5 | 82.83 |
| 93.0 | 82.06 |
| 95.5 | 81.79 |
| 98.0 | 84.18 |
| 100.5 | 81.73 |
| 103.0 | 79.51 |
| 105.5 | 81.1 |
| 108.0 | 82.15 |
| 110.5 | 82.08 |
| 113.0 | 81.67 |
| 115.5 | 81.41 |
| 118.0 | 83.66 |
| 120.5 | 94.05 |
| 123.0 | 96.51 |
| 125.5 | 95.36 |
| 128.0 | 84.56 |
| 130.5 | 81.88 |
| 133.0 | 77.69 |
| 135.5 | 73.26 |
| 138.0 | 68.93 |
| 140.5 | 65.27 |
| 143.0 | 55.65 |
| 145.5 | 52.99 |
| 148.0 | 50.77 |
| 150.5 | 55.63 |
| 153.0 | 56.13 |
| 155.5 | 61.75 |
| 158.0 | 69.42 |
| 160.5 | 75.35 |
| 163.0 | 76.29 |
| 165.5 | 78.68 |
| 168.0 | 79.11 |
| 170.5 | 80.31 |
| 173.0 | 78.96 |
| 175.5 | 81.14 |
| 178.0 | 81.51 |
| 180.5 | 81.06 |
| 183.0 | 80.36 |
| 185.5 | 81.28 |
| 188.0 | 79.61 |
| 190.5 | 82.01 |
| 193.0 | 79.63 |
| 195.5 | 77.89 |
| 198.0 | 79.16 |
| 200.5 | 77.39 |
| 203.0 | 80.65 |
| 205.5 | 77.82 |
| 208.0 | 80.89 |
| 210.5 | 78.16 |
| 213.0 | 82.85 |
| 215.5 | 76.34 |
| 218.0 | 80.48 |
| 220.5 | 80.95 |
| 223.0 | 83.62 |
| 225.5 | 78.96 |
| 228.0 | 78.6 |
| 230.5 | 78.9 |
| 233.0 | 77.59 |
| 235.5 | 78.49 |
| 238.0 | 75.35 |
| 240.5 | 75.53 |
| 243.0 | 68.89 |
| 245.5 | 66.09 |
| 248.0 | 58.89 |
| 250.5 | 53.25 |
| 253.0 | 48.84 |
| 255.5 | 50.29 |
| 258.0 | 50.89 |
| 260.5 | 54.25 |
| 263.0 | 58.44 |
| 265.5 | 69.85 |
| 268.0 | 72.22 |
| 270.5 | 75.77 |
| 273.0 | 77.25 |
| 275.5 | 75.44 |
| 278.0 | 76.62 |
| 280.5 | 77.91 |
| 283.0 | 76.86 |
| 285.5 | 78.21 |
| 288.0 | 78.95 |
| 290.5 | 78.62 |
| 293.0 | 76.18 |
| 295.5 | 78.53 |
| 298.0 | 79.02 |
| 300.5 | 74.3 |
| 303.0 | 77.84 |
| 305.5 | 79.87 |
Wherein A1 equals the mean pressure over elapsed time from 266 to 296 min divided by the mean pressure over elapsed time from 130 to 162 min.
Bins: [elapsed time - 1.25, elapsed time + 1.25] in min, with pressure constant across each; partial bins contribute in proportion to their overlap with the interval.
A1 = 1.2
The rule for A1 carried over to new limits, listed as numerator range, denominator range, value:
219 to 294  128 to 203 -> 0.97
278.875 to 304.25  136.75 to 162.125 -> 1.26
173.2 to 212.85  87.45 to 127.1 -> 0.95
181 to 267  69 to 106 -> 0.90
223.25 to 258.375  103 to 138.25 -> 0.82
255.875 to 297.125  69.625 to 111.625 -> 0.88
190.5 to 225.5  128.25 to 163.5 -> 1.21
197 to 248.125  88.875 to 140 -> 0.94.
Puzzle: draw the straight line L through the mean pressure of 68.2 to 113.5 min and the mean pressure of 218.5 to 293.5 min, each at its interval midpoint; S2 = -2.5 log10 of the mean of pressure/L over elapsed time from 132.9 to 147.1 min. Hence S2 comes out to 0.21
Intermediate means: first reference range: 81.2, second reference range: 71.1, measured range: 64.3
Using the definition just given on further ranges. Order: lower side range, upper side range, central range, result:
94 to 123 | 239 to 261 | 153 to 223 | -0.13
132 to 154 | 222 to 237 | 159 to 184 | -0.17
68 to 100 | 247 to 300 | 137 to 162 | 0.25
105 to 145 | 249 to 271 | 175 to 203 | -0.15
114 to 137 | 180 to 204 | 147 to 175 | 0.18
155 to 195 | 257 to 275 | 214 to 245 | -0.10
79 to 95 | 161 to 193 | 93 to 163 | 0.07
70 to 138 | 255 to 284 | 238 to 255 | 0.13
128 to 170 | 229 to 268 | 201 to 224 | -0.21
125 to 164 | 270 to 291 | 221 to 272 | 0.11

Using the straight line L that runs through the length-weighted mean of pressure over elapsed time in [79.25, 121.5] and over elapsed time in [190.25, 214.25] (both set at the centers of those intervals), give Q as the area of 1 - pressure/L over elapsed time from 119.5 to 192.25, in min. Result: 5.2 min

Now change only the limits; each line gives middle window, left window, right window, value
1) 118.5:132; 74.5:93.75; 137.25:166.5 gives -3.7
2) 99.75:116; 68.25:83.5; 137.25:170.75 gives -1.6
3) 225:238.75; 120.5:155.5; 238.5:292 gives -1.9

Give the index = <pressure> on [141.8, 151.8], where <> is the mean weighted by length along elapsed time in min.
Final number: 53.8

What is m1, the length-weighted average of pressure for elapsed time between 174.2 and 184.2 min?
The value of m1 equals 81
